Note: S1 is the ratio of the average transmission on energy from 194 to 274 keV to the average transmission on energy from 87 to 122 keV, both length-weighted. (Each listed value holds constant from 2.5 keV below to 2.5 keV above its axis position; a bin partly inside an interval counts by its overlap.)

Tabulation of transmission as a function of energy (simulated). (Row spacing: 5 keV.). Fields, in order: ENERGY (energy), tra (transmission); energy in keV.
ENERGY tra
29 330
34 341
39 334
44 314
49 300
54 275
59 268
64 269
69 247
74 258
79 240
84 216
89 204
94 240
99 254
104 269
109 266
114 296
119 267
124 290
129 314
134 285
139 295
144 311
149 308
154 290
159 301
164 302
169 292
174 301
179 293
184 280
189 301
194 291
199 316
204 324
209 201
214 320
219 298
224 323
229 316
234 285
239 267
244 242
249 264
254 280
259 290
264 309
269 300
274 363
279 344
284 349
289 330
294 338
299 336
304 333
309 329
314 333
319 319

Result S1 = 1.13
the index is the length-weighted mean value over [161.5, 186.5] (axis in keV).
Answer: 294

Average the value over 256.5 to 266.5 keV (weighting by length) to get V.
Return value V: 300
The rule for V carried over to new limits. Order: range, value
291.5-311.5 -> 334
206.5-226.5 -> 286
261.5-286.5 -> 333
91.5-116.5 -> 265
